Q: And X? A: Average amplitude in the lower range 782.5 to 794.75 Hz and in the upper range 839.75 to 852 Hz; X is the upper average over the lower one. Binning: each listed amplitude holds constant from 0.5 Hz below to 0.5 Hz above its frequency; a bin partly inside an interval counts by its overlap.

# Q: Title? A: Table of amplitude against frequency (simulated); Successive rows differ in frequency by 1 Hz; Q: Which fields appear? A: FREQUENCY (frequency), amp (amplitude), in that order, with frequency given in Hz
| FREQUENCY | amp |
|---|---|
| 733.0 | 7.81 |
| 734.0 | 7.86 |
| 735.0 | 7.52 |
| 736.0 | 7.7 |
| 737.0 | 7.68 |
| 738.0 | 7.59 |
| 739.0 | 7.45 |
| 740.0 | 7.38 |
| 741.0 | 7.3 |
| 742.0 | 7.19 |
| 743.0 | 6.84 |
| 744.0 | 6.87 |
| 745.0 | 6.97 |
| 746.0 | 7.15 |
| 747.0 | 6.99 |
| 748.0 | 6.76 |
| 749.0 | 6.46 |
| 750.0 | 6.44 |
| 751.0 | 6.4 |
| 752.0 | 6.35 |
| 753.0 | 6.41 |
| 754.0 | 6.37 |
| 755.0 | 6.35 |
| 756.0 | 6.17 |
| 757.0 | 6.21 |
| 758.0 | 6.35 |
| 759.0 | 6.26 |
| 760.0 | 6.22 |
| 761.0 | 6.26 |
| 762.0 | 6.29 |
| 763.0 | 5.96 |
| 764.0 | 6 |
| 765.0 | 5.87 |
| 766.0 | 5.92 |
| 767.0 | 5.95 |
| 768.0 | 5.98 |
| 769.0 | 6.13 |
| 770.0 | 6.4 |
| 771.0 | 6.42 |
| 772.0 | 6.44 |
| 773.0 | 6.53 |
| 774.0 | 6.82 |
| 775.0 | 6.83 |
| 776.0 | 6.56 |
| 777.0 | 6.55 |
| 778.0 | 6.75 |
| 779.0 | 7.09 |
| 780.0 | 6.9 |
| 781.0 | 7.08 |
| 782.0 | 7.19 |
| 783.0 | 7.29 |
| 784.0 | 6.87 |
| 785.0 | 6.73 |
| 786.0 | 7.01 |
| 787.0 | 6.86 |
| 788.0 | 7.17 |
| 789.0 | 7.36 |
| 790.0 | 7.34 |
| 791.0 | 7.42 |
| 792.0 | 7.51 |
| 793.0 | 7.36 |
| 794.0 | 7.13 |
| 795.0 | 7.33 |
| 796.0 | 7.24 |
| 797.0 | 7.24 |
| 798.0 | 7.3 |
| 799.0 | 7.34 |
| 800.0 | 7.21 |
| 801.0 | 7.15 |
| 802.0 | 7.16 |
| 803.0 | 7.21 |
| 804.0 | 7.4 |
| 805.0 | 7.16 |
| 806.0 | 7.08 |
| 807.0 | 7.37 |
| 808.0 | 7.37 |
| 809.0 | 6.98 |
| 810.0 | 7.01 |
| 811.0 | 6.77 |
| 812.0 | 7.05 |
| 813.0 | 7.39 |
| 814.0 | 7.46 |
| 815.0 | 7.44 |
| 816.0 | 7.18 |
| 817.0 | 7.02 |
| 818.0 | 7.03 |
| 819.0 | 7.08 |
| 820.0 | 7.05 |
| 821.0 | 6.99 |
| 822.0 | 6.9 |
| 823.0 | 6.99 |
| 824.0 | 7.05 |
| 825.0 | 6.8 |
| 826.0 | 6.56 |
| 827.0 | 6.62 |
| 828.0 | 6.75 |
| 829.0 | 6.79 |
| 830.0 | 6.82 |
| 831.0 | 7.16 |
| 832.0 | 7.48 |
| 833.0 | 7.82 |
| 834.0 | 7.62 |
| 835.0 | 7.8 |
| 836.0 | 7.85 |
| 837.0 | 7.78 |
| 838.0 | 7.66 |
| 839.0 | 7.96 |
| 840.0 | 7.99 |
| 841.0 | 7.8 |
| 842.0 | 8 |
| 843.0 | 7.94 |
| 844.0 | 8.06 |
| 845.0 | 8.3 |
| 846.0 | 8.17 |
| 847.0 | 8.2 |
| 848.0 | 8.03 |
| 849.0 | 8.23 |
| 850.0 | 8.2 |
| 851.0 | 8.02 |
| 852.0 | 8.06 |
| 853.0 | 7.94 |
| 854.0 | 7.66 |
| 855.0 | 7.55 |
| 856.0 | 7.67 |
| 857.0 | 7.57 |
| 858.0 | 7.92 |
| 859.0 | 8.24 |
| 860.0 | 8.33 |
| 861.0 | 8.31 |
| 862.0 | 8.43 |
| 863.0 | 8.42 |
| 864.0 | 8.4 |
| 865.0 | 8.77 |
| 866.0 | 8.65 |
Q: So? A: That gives 1.13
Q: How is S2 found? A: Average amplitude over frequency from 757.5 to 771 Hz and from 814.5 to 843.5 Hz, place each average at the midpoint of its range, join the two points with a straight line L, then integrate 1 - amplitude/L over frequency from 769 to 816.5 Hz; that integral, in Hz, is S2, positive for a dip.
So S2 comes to -3.0 Hz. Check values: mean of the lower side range 6.13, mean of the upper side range 7.31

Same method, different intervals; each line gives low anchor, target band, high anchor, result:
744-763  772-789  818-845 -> -0.28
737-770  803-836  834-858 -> 1.71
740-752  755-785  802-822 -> 2.17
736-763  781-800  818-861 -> -0.20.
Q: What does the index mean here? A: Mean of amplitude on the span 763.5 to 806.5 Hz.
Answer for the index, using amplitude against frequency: 6.89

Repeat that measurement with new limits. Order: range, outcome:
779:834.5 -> 7.14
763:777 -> 6.29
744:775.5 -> 6.38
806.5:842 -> 7.25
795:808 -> 7.25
